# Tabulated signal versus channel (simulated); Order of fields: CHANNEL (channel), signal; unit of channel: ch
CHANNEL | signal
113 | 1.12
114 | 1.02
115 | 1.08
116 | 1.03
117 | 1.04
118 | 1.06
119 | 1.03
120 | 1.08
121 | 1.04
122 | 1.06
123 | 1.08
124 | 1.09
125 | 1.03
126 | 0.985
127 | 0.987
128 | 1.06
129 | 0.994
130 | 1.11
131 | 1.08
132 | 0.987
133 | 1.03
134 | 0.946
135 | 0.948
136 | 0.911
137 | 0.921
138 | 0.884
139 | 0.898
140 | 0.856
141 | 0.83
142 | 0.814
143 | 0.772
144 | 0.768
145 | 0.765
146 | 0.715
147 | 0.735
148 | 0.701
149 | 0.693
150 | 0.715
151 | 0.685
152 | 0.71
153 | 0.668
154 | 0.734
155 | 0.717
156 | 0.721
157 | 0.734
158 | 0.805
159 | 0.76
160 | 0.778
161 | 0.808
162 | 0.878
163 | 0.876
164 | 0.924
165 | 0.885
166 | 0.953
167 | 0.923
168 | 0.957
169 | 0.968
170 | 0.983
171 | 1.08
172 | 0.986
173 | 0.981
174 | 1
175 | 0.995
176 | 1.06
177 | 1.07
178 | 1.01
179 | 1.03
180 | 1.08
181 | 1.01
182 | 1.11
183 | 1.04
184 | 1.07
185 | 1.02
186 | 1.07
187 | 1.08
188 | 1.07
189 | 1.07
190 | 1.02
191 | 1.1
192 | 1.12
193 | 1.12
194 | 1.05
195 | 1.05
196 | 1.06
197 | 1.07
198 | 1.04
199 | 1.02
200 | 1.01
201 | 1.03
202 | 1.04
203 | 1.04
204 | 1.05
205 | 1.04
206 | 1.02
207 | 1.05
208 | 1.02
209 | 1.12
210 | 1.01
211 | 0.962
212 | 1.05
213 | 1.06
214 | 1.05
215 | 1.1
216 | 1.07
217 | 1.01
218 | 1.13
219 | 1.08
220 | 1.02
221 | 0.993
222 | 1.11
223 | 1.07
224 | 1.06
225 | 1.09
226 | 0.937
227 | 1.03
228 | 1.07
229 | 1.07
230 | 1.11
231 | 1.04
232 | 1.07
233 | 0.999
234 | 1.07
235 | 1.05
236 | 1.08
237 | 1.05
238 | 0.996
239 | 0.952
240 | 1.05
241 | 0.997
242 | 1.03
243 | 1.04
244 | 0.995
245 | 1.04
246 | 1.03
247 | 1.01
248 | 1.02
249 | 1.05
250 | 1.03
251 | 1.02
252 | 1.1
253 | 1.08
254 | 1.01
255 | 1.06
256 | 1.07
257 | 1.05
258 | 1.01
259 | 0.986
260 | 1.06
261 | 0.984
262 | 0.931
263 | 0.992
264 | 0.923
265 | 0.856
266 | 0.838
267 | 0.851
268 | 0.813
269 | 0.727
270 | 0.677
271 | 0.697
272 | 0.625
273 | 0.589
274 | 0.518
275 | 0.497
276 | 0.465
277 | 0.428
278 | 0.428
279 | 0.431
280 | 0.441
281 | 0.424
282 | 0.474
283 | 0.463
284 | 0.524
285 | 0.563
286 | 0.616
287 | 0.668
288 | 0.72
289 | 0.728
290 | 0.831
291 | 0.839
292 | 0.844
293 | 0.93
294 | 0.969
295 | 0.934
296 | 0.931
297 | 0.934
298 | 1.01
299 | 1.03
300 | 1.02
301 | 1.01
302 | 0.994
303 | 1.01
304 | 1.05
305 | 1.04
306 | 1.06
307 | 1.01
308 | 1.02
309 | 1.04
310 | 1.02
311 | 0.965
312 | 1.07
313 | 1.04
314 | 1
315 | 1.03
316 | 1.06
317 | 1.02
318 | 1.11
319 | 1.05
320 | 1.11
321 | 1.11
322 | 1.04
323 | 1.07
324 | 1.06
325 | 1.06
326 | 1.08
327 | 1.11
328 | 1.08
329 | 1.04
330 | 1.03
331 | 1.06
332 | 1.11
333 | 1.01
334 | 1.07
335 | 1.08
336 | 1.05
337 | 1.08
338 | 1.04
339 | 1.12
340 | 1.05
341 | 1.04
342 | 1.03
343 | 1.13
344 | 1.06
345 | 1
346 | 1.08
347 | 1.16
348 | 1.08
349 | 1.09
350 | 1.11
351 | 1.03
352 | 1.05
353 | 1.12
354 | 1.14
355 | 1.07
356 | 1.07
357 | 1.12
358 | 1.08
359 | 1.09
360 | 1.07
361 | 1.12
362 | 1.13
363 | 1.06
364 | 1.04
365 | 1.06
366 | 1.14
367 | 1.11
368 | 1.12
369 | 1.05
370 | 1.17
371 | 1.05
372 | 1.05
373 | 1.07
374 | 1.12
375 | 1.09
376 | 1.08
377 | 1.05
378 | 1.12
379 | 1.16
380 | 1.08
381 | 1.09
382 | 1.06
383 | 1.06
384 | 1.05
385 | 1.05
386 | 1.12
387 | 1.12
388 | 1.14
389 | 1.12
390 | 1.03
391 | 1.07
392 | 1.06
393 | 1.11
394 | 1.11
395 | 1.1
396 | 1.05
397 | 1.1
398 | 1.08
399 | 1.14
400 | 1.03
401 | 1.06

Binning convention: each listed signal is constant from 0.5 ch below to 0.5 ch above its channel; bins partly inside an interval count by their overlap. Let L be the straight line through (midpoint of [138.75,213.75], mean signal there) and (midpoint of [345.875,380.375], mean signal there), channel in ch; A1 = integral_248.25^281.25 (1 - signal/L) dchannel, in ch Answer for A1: 6.50 ch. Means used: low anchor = 0.943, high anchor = 1.09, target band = 0.812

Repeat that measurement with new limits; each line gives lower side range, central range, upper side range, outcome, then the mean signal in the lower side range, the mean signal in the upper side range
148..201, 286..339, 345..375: 2.59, 0.948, 1.09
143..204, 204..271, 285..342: -3.40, 0.936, 0.998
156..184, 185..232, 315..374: -3.67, 0.949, 1.08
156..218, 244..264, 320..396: 0.21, 1.01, 1.08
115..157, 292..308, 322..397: 0.64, 0.9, 1.08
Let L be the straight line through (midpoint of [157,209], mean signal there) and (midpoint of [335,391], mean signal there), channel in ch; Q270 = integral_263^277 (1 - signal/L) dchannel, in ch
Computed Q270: 4.6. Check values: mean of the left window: 1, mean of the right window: 1.08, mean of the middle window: 0.699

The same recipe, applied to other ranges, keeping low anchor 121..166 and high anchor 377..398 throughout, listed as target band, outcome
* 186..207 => -3.2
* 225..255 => -2.6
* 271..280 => 4.4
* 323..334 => -0.3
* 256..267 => 0.1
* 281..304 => 4.3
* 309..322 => -0.3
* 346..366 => -0.6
